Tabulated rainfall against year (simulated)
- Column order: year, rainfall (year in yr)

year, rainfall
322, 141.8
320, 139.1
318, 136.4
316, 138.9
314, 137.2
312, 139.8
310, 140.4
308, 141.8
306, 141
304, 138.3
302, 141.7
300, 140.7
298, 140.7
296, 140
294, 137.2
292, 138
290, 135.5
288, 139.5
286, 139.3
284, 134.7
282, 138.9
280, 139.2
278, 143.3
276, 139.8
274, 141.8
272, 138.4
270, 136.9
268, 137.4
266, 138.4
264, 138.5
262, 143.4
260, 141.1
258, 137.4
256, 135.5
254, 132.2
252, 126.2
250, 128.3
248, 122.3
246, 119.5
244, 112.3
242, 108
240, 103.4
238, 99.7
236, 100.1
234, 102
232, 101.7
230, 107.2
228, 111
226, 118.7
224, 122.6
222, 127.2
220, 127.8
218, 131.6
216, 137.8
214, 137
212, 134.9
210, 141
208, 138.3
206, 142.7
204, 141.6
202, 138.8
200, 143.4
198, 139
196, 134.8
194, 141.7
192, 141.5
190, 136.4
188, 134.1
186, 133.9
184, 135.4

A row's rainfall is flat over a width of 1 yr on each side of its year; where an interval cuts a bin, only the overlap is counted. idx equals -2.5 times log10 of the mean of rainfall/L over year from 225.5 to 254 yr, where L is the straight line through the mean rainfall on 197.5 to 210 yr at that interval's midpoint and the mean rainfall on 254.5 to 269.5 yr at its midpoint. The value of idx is 0.24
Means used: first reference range 141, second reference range 139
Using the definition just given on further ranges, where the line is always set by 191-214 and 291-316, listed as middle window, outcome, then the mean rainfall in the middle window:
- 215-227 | 0.098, 128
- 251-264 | 0.028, 136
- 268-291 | 0.007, 139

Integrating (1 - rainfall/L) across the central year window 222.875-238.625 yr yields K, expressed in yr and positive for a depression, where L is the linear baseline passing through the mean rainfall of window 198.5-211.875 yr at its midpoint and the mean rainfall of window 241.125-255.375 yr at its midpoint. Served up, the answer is 2.6 yr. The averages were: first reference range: 140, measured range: 108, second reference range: 122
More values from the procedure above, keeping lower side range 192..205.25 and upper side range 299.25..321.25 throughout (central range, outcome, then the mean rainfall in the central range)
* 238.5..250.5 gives 2.2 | 114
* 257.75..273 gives 0.1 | 139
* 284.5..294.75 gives 0.1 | 138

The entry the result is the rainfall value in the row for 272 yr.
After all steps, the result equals 138.4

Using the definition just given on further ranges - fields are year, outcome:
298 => 140.7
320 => 139.1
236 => 100.1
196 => 134.8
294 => 137.2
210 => 141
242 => 108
